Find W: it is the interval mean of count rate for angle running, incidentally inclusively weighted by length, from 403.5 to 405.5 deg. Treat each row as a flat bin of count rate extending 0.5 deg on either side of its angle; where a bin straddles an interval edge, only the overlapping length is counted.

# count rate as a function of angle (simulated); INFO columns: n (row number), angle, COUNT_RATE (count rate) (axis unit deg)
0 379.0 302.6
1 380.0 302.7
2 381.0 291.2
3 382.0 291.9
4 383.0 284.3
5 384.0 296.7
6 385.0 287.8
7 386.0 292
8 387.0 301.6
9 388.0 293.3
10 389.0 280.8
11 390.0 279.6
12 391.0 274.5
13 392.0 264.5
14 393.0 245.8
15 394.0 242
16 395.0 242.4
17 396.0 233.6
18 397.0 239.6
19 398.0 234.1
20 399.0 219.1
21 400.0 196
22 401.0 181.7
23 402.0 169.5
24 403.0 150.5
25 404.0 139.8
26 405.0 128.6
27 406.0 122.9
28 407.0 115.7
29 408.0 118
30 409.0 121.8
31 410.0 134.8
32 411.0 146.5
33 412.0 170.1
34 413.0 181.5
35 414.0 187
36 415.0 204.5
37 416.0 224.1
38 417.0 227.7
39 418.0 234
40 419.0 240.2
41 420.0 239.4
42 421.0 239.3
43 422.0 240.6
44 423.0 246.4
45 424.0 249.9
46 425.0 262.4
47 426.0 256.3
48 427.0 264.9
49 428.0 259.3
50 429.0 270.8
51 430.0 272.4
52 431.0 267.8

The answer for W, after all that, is 134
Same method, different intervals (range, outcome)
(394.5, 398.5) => 237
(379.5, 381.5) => 297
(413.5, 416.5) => 205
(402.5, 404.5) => 145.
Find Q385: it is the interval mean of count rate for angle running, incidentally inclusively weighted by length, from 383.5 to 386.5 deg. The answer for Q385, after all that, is 292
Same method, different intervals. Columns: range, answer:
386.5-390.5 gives 289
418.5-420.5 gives 240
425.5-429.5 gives 263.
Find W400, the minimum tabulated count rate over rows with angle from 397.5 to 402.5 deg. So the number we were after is 169.5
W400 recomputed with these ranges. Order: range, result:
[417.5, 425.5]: 234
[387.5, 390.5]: 279.6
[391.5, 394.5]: 242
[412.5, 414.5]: 181.5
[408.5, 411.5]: 121.8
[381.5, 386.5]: 284.3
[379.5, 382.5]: 291.2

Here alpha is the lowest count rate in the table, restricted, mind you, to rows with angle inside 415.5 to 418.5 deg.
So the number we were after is 224.1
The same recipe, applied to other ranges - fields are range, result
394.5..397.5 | 233.6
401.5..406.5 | 122.9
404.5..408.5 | 115.7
